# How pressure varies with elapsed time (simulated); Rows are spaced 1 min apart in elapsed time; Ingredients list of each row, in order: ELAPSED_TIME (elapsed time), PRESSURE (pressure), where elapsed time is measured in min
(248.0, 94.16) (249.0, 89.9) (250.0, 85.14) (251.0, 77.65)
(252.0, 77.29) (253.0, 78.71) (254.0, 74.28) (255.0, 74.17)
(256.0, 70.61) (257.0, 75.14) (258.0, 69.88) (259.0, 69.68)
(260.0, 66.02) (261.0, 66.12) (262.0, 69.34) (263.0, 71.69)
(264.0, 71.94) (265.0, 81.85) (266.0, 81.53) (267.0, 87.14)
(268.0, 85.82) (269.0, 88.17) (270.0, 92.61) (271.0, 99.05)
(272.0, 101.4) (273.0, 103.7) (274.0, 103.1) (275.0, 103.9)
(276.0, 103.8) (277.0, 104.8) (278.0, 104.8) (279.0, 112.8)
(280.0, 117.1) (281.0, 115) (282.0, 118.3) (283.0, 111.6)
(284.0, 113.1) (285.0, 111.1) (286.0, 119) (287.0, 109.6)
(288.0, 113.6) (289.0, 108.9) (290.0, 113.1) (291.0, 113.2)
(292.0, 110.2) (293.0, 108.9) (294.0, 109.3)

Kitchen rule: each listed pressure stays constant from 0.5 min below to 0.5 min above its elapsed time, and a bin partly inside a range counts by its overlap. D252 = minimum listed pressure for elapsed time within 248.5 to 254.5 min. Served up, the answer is 74.28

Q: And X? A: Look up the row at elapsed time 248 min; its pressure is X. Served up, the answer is 94.16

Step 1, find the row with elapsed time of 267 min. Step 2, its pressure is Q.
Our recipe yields 87.14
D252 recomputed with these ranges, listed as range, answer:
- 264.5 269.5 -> 81.53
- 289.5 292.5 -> 110.2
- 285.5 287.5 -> 109.6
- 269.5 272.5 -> 92.61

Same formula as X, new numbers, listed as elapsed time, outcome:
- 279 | 112.8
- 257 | 75.14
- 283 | 111.6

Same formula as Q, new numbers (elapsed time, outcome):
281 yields 115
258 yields 69.88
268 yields 85.82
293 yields 108.9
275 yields 103.9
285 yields 111.1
